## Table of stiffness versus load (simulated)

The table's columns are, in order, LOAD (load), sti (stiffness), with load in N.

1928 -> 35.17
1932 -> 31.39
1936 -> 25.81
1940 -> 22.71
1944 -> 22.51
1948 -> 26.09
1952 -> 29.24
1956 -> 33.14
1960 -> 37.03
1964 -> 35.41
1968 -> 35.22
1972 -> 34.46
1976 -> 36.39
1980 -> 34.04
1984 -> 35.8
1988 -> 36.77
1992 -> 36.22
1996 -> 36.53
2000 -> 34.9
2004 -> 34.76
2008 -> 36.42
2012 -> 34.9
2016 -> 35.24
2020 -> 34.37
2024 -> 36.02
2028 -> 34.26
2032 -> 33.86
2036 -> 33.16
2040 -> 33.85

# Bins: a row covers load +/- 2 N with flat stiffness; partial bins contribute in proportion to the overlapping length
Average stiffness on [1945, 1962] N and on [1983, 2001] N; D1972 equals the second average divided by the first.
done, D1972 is 1.2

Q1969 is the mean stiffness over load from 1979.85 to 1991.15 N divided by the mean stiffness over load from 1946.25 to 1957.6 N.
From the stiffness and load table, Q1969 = 1.22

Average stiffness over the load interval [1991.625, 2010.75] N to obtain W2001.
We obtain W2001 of 35.7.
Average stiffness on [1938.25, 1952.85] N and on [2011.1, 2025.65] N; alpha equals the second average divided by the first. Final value 1.41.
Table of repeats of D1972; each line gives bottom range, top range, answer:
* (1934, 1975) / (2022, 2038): 1.13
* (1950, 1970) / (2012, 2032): 1.02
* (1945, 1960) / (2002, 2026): 1.17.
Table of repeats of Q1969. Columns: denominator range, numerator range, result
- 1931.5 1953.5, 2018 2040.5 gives 1.32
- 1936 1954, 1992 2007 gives 1.41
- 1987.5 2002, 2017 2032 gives 0.96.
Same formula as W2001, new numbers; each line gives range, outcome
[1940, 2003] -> 33.3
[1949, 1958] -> 30.6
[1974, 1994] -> 35.8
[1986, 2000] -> 36.3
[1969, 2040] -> 35.1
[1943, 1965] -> 30.7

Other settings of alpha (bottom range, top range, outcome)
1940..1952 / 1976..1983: 1.41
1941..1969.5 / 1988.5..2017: 1.15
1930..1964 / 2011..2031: 1.21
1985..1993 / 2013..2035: 0.95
